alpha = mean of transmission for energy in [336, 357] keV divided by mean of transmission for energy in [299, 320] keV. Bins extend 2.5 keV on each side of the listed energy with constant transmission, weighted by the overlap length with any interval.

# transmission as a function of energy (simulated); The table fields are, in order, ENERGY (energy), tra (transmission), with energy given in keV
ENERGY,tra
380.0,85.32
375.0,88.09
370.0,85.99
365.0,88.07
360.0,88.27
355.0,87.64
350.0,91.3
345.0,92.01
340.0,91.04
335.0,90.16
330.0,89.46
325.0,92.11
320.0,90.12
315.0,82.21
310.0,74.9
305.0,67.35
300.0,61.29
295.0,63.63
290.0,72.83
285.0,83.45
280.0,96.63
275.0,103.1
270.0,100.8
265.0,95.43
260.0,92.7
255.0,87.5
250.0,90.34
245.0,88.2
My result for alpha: 1.2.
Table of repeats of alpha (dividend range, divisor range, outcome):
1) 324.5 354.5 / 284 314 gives 1.29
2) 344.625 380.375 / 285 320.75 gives 1.21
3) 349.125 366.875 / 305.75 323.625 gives 1.09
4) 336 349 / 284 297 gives 1.26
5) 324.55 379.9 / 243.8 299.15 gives 1.02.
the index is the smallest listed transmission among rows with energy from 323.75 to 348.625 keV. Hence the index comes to 89.46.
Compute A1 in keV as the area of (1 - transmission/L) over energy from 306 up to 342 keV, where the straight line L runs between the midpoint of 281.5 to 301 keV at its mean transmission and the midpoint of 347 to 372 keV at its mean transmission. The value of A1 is -2.8 keV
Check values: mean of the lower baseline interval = 72.3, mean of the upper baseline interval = 88.4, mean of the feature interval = 86.3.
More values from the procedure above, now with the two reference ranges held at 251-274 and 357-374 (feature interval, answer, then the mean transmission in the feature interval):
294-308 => 4.2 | 64.5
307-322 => 1.5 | 81.7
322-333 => -0.1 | 90.7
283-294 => 2.0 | 75.9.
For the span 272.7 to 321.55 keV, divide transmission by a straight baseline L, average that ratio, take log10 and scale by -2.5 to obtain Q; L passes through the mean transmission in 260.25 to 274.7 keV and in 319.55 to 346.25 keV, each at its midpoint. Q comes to 0.19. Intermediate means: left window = 98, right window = 90.8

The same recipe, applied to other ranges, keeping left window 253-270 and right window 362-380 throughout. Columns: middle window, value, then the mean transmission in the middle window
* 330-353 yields -0.03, 90.9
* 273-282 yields -0.08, 99.9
